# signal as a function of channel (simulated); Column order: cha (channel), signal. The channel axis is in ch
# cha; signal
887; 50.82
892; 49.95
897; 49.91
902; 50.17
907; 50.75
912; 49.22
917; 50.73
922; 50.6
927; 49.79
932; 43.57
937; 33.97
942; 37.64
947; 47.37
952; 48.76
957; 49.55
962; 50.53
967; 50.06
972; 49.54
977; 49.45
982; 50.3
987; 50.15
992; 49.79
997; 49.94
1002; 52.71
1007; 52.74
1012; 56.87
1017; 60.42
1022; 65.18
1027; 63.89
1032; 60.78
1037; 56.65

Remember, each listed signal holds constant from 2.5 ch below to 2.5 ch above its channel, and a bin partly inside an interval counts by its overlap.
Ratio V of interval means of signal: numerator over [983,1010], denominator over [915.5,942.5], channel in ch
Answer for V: 1.15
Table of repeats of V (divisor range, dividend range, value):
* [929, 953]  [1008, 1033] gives 1.45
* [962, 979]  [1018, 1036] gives 1.25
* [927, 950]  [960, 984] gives 1.19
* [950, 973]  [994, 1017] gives 1.08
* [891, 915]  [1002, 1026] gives 1.17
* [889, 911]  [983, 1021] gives 1.07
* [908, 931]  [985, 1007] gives 1.02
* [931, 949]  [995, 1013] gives 1.31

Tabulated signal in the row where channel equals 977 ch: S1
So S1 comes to 49.45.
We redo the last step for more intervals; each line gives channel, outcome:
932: 43.57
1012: 56.87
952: 48.76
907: 50.75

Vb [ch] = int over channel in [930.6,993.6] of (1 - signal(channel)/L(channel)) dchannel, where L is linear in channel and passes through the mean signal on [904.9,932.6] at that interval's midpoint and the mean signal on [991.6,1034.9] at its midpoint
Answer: 7.3 ch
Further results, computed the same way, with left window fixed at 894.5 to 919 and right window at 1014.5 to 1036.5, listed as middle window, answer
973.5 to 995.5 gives 3.0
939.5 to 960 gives 3.2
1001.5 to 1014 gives 1.3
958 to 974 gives 1.7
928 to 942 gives 3.5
